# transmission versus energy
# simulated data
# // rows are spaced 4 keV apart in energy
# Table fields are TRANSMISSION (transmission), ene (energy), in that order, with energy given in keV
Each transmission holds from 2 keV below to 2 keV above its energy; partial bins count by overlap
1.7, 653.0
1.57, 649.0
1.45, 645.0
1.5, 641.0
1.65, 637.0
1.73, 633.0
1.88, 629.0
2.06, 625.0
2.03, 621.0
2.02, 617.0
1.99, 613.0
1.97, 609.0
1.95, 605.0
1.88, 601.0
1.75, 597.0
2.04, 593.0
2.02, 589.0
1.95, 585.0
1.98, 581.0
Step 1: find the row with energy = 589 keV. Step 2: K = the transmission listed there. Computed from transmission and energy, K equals 2.02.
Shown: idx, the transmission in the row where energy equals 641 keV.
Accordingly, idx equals 1.5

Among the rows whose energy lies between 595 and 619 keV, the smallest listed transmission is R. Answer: 1.75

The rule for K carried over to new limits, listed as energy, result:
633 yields 1.73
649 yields 1.57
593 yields 2.04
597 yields 1.75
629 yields 1.88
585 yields 1.95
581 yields 1.98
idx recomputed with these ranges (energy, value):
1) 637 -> 1.65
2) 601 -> 1.88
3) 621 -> 2.03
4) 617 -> 2.02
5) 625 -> 2.06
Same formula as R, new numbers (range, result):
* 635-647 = 1.45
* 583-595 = 1.95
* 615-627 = 2.02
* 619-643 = 1.5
